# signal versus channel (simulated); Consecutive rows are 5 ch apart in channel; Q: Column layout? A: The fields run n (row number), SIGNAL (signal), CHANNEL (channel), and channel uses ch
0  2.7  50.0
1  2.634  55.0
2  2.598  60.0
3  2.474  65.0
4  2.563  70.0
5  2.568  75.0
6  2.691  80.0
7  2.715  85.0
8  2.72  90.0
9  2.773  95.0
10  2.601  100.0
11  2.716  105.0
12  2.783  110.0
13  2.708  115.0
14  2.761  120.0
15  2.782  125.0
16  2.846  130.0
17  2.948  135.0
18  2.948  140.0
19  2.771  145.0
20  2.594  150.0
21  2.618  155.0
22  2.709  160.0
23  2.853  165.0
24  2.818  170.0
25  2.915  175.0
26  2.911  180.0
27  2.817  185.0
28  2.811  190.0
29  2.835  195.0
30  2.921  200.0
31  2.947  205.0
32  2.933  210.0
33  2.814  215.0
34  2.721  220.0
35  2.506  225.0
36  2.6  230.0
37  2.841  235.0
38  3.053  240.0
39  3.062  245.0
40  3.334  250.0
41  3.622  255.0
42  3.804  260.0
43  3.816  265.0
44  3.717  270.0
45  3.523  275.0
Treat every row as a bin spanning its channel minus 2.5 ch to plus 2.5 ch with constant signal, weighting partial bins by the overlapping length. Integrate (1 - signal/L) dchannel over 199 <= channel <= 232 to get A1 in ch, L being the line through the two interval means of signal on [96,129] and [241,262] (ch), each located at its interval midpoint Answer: 4.7 ch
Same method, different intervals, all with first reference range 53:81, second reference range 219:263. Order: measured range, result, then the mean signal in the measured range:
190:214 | 0.6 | 2.89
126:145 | -0.7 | 2.88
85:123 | -0.5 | 2.72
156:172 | 0.5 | 2.78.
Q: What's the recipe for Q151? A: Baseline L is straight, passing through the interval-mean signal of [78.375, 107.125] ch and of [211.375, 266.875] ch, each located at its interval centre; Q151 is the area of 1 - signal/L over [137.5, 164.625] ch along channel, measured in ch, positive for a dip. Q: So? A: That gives 1.1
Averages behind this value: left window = 2.7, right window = 3.1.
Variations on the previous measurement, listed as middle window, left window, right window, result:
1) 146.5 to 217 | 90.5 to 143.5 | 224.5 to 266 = 4.0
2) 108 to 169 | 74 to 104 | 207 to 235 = -1.7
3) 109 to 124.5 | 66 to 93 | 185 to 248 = -0.3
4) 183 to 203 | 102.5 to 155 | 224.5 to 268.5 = 1.1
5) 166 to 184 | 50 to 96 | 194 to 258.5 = -0.2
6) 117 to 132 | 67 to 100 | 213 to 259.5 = -0.2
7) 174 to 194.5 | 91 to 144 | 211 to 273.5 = 0.9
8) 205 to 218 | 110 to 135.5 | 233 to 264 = 1.2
